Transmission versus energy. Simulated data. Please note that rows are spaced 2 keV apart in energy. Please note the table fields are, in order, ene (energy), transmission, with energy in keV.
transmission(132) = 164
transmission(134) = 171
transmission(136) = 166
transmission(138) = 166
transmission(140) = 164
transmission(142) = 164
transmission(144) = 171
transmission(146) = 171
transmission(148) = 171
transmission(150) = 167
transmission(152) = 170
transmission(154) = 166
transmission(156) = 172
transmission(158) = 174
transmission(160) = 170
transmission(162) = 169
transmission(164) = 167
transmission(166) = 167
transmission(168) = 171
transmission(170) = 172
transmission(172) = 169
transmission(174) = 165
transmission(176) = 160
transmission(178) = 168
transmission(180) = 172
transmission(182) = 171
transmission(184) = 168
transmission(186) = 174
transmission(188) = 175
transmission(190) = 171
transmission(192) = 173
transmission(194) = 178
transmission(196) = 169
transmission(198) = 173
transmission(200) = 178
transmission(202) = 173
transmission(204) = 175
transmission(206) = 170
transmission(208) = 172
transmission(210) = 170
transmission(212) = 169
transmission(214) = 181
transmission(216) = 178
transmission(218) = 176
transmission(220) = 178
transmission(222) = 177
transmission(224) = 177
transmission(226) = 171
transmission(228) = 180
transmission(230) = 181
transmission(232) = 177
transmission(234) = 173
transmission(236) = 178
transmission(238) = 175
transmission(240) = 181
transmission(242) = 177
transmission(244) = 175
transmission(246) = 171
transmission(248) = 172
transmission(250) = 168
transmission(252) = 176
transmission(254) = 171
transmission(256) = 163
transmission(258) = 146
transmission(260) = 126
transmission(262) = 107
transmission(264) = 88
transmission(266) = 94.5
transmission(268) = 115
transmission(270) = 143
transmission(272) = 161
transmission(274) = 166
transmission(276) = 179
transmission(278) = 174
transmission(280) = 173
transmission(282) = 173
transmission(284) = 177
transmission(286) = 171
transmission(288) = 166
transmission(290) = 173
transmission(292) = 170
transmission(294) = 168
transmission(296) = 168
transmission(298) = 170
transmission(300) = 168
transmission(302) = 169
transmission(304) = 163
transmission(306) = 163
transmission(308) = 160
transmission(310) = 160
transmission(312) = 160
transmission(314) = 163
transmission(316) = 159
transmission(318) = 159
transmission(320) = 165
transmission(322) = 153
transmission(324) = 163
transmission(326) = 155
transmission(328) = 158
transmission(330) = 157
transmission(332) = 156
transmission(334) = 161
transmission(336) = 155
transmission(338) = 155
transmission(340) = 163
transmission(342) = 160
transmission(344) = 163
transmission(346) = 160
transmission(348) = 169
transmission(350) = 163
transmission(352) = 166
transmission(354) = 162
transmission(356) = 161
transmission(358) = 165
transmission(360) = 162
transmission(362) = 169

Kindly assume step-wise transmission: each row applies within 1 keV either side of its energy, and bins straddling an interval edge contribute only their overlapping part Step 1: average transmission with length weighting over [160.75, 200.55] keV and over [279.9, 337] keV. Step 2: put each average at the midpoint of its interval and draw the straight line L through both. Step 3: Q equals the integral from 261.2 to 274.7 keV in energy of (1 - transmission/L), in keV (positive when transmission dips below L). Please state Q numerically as 3.4 keV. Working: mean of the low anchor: 170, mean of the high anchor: 164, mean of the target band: 124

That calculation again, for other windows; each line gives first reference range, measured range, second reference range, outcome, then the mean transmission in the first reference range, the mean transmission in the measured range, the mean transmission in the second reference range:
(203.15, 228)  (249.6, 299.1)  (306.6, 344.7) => 3.26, 175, 155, 159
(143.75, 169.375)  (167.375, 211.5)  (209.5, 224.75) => 0.48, 170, 171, 176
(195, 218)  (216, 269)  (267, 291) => 2.61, 174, 161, 164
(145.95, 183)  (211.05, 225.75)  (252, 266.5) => -2.80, 169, 176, 132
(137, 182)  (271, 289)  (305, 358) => -0.91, 169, 171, 160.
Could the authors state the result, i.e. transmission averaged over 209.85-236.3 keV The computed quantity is 176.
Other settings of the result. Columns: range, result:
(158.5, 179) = 168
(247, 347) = 158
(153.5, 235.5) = 173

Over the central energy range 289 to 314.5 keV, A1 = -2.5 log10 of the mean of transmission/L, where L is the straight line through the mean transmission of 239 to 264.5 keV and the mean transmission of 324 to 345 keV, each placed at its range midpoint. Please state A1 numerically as -0.05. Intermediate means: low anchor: 157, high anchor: 159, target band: 166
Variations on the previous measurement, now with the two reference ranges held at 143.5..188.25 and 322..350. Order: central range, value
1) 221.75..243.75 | -0.07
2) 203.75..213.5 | -0.03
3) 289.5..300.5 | -0.05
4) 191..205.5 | -0.04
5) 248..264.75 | 0.13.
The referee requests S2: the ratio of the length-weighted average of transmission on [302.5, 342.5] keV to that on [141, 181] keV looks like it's 0.94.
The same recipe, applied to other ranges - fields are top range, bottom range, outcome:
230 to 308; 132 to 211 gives 0.95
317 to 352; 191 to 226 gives 0.92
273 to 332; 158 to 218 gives 0.97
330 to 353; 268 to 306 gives 0.96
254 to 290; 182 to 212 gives 0.87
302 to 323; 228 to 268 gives 1.02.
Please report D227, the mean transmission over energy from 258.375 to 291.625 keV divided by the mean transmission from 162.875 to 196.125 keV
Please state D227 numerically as 0.88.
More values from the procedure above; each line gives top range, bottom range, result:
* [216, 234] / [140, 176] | 1.05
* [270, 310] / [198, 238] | 0.96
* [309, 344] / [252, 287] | 1.06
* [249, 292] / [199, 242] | 0.87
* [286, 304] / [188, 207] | 0.97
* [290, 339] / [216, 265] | 0.98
